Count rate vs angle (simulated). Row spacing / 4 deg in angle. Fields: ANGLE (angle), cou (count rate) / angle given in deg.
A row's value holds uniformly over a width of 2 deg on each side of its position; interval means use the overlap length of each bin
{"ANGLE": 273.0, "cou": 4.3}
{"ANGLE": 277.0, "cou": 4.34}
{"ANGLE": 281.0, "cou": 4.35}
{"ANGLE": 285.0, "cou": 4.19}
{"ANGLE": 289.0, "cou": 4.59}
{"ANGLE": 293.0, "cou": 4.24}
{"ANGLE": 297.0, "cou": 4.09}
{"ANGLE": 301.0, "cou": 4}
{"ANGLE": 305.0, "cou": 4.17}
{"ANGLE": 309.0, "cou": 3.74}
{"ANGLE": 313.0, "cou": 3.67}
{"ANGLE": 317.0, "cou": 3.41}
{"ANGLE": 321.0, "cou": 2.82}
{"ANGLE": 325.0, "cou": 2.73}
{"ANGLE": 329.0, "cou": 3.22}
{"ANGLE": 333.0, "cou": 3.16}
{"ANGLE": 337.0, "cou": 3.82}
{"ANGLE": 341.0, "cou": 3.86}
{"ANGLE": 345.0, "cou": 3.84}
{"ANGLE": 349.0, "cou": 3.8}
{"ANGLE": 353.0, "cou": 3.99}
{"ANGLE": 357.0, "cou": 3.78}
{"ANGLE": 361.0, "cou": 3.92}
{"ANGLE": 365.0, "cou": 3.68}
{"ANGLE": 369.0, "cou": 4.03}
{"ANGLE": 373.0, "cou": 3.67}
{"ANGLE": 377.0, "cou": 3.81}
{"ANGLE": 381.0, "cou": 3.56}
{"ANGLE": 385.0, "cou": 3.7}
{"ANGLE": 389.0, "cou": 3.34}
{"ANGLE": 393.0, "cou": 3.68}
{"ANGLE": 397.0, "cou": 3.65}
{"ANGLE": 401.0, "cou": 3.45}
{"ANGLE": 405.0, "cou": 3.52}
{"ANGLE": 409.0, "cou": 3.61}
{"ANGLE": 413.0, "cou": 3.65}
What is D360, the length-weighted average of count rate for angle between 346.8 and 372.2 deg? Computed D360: 3.86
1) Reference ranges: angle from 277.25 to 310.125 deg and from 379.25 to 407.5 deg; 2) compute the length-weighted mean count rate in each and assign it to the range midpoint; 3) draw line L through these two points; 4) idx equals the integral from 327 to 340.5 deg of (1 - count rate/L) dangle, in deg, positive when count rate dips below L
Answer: 1.7 deg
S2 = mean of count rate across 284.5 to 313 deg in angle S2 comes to 4.11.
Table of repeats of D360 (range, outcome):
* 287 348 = 3.69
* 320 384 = 3.62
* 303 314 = 3.88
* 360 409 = 3.66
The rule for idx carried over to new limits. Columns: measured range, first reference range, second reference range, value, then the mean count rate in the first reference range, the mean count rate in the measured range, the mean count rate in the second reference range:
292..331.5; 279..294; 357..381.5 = 5.7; 4.35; 3.59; 3.79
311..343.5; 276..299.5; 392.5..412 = 5.6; 4.29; 3.34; 3.58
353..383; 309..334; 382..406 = -3.1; 3.21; 3.79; 3.56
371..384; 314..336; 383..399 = -0.7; 3.13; 3.68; 3.59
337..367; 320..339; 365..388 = -3.5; 3.17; 3.84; 3.73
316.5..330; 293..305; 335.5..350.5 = 3.3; 4.1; 2.99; 3.83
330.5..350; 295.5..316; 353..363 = 1.0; 3.9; 3.68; 3.88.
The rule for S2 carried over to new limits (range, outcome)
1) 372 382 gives 3.69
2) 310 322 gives 3.38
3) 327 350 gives 3.61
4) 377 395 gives 3.6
